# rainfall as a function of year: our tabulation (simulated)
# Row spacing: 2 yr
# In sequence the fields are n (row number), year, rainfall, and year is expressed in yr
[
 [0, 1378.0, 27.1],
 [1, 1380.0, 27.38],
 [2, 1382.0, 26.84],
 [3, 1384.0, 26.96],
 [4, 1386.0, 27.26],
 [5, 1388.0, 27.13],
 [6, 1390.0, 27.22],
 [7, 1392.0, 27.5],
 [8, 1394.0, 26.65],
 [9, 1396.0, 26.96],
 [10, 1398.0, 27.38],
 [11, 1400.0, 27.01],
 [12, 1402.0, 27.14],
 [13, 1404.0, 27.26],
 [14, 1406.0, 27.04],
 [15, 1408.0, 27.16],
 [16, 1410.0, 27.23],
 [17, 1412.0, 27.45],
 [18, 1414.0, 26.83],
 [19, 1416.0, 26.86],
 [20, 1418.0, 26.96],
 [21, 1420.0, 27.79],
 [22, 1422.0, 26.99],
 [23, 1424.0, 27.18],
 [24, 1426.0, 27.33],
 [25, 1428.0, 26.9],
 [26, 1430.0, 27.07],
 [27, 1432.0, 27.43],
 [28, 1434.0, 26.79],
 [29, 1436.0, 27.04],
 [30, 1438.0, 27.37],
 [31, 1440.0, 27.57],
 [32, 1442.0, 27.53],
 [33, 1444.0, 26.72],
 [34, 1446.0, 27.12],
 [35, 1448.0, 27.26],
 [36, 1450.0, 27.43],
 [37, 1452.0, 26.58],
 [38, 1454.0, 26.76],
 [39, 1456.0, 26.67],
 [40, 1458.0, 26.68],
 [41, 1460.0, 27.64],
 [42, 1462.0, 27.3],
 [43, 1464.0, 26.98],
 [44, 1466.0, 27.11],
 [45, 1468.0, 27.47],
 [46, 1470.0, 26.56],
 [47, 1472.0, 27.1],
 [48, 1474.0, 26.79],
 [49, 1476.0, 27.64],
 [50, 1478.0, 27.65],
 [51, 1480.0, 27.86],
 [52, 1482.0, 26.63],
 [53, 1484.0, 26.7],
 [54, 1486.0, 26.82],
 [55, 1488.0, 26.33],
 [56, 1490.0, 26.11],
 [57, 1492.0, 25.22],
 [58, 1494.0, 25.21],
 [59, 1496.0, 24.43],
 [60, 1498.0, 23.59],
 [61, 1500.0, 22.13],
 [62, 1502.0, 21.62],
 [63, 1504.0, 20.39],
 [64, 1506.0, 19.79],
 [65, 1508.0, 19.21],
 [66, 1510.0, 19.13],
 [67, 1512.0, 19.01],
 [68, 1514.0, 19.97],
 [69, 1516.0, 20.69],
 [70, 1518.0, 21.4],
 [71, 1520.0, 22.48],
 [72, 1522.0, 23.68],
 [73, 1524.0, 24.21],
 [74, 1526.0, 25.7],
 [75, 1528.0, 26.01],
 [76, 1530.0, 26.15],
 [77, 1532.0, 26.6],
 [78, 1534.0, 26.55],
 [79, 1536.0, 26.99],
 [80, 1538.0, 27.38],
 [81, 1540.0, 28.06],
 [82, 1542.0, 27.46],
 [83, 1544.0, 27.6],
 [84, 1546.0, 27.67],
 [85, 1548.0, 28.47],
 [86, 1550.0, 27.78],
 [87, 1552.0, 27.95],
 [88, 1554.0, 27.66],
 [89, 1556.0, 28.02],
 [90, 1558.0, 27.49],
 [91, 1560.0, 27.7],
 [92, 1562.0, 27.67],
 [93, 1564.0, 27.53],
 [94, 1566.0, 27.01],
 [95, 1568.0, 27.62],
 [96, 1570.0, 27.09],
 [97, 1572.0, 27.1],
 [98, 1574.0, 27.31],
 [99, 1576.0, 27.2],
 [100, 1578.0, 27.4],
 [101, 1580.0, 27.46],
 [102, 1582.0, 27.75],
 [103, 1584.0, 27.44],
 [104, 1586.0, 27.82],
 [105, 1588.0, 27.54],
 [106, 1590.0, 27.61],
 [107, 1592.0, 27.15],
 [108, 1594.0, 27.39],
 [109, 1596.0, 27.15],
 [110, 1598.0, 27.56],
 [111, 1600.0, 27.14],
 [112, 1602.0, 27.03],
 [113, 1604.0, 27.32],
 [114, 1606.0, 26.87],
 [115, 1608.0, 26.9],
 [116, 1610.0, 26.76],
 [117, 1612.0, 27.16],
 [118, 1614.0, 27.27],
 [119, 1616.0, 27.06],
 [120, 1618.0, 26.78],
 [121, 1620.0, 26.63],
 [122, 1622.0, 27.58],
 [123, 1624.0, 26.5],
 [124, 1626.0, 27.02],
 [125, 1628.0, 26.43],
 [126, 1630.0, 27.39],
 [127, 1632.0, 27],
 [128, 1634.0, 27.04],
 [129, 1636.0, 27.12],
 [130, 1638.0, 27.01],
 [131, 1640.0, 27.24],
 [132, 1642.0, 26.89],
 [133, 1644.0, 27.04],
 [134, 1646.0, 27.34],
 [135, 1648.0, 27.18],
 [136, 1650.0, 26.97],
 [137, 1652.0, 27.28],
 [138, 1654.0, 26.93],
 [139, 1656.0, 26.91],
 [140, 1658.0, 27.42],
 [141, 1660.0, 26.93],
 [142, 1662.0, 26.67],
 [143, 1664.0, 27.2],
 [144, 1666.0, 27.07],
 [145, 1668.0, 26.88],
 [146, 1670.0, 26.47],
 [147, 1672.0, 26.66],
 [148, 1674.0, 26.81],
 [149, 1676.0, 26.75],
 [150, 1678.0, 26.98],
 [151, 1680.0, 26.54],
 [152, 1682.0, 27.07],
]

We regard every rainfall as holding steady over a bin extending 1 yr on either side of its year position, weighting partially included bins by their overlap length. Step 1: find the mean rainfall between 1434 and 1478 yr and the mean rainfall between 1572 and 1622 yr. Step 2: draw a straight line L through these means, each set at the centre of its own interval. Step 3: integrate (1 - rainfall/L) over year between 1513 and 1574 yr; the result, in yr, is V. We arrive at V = 2.1 yr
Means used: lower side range 27.1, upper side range 27.2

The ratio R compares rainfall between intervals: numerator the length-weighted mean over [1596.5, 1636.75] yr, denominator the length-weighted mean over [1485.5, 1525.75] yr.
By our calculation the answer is 1.20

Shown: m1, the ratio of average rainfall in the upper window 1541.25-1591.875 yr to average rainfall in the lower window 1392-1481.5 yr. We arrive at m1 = 1.0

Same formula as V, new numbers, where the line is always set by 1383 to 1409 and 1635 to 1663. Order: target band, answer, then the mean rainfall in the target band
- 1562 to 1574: -0.10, 27.3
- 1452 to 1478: 0.05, 27.1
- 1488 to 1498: 0.71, 25.2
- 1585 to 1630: -0.08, 27.1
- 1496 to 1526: 6.21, 21.5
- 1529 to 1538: 0.14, 26.7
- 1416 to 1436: -0.01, 27.1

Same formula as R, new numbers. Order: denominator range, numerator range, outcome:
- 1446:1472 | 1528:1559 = 1.01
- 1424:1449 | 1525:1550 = 1.00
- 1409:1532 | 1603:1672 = 1.06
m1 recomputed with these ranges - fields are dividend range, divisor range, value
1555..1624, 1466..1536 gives 1.12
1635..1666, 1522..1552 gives 1.01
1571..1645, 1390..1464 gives 1.00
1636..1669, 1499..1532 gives 1.22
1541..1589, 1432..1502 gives 1.04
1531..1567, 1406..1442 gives 1.01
